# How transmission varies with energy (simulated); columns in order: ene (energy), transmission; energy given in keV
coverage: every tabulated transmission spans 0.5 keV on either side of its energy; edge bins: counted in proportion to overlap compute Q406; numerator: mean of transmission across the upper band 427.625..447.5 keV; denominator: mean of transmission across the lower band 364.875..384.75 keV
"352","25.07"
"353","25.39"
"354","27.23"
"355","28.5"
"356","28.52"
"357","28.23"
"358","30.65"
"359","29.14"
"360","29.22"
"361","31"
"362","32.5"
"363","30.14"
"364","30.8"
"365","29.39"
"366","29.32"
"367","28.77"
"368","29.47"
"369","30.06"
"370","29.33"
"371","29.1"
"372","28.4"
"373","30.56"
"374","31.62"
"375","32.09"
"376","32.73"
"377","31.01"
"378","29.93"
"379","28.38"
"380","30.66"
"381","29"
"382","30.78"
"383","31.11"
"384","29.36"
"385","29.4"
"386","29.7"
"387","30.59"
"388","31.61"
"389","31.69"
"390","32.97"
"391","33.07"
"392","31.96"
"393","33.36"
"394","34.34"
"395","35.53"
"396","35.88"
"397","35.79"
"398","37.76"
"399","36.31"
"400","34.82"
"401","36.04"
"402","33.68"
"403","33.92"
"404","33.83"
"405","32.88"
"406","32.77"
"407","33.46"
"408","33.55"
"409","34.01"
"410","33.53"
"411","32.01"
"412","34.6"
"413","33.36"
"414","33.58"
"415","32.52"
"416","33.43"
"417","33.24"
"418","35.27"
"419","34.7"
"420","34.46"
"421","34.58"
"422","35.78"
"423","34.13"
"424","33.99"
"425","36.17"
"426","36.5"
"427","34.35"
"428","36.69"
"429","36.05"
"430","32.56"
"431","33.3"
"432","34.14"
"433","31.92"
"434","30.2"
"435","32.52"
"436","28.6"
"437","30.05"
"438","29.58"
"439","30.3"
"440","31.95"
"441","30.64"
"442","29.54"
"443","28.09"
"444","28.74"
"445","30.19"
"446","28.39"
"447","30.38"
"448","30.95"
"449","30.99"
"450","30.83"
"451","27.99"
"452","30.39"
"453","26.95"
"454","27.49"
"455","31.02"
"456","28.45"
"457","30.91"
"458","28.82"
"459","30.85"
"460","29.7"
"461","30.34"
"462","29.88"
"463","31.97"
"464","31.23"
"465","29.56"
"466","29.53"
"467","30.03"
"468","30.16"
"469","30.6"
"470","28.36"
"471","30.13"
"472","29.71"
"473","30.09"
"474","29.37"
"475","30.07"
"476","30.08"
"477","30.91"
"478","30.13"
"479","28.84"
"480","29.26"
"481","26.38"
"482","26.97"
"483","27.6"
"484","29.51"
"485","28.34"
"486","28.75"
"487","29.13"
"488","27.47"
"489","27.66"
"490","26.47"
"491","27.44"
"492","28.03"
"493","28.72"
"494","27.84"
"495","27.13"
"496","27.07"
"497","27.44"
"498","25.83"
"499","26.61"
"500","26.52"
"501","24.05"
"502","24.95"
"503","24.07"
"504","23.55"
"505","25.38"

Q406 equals 1.04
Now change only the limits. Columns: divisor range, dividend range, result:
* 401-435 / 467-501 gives 0.84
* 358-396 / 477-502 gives 0.90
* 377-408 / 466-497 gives 0.88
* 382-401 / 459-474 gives 0.91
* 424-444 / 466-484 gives 0.91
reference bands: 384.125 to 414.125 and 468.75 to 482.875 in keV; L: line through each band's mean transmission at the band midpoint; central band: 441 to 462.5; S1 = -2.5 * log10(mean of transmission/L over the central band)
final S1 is 0.036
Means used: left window 33.5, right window 29.3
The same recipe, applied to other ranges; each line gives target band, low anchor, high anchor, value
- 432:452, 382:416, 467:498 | 0.02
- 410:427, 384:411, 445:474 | -0.07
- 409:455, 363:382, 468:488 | -0.09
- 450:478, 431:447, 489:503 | -0.04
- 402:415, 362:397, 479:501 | -0.11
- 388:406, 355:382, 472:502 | -0.16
